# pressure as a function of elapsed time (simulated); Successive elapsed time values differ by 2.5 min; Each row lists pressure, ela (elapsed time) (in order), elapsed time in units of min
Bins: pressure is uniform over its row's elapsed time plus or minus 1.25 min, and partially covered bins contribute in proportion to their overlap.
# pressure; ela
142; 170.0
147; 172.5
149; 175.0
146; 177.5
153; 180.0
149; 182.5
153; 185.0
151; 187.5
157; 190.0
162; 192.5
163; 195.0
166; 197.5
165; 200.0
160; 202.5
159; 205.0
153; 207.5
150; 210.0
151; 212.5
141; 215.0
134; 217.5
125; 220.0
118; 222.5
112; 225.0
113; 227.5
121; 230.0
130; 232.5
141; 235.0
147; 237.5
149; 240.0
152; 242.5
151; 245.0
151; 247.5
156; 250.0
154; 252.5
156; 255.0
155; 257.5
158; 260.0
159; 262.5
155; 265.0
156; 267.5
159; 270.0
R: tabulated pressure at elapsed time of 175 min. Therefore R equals 149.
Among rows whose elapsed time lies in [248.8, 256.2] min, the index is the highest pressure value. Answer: 156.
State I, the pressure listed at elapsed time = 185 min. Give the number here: 153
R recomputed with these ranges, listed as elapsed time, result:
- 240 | 149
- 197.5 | 166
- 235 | 141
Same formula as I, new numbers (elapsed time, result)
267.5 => 156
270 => 159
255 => 156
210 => 150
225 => 112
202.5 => 160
